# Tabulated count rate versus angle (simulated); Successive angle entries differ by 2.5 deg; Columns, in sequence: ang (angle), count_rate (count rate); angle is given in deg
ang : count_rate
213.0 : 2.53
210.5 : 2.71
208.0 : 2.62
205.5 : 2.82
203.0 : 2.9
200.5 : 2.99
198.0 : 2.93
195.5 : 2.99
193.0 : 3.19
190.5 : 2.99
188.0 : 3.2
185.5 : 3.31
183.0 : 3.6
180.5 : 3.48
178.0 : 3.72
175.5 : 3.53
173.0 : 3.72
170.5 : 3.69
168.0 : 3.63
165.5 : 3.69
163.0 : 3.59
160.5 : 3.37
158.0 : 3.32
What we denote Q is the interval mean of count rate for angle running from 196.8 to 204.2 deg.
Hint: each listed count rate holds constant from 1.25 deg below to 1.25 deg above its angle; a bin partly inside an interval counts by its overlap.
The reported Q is 2.94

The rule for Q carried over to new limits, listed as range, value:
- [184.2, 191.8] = 3.17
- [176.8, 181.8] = 3.6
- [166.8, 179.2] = 3.66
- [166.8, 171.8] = 3.66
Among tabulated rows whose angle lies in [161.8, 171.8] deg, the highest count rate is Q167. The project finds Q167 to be 3.69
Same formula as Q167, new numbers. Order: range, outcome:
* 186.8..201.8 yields 3.2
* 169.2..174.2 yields 3.72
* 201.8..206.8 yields 2.9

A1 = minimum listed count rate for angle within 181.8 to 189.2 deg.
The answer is 3.2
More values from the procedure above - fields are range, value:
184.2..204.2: 2.9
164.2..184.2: 3.48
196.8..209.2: 2.62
